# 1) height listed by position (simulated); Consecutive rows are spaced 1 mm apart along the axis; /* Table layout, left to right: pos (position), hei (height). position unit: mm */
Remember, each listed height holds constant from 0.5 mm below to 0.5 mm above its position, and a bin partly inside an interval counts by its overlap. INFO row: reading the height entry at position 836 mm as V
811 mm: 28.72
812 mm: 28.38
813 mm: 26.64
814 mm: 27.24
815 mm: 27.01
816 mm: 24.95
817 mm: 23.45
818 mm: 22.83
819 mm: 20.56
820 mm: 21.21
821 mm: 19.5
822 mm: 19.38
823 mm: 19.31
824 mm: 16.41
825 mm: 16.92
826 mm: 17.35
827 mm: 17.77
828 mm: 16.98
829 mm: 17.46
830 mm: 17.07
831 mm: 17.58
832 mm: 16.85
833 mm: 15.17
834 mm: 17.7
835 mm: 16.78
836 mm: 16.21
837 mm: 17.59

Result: 16.21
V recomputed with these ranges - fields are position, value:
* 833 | 15.17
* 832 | 16.85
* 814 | 27.24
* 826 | 17.35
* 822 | 19.38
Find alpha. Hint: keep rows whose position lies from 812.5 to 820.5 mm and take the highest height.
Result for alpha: 27.24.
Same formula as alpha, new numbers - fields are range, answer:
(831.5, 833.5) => 16.85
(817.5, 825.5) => 22.83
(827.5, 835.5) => 17.7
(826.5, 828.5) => 17.77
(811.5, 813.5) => 28.38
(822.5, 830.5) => 19.31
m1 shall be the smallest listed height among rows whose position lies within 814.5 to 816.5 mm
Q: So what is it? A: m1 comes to 24.95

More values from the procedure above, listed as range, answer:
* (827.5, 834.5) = 15.17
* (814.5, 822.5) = 19.38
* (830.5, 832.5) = 16.85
